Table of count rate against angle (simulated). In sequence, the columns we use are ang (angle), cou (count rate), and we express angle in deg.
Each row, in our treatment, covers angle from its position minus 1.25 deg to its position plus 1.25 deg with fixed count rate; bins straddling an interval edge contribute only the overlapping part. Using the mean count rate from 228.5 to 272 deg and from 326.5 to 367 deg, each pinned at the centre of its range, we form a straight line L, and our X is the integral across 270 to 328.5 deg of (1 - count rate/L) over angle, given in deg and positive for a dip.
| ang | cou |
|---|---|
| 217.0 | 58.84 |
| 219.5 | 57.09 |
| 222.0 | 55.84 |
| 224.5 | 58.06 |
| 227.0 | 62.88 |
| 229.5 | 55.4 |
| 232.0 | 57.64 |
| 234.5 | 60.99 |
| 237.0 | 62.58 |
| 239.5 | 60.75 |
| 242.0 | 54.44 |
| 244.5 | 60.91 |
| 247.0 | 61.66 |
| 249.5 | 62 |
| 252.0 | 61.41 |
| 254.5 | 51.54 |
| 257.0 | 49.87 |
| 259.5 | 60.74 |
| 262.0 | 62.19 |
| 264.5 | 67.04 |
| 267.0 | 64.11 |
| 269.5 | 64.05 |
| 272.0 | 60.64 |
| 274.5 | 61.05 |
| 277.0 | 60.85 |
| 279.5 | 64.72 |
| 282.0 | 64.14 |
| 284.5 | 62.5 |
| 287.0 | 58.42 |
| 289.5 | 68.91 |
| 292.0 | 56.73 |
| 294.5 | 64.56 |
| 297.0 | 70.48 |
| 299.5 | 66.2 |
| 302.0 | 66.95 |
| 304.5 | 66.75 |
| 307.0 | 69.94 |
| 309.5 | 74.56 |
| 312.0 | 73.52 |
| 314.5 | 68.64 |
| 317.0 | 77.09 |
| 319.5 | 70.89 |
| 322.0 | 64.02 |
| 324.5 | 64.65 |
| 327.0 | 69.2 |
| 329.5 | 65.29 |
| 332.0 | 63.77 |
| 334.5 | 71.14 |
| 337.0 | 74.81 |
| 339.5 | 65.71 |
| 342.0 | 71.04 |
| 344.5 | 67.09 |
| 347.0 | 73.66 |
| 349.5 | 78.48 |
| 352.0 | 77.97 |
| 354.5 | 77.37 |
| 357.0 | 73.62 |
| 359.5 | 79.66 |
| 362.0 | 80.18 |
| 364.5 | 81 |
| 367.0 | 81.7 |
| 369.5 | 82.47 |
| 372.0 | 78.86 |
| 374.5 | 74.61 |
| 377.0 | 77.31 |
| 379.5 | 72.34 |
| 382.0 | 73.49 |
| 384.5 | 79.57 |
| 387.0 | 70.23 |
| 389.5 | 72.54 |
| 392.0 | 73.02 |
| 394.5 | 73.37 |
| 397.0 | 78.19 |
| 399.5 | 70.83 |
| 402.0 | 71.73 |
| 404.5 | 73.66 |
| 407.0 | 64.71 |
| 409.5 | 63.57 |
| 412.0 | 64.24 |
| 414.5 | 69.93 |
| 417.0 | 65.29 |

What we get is 0.45 deg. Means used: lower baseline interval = 59.9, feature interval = 66.3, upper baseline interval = 73.5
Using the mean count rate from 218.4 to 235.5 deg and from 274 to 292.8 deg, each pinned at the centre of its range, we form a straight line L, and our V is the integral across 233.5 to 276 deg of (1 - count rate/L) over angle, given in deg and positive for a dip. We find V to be -0.1 deg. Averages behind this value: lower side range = 58.2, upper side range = 62.3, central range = 60.4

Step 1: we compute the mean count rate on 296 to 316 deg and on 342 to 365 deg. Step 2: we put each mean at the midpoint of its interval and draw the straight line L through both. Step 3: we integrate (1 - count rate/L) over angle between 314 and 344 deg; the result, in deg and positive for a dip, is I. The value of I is 1.64 deg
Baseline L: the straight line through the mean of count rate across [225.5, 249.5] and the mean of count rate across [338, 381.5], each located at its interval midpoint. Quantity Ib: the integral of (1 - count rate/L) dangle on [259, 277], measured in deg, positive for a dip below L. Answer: 0.30 deg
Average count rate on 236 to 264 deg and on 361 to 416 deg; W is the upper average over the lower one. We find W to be 1.3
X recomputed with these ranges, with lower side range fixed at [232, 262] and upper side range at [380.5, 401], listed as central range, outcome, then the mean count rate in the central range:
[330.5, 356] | -1.1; 72.1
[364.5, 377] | -1.3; 79.4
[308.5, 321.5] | -1.3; 72.4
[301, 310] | -0.6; 69.2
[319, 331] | 0.1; 66.5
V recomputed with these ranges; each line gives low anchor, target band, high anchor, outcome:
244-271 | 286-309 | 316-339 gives -0.2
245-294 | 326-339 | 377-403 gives -0.2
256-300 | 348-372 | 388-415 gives -4.0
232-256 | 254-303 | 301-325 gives 1.7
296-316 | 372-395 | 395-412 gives -1.4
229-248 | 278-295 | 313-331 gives 0.5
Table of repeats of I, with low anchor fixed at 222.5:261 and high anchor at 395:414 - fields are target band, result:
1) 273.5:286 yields -0.3 deg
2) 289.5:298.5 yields -0.4 deg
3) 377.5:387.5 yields -0.9 deg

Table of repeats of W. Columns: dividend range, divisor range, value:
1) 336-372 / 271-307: 1.19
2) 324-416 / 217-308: 1.19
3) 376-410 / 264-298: 1.15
